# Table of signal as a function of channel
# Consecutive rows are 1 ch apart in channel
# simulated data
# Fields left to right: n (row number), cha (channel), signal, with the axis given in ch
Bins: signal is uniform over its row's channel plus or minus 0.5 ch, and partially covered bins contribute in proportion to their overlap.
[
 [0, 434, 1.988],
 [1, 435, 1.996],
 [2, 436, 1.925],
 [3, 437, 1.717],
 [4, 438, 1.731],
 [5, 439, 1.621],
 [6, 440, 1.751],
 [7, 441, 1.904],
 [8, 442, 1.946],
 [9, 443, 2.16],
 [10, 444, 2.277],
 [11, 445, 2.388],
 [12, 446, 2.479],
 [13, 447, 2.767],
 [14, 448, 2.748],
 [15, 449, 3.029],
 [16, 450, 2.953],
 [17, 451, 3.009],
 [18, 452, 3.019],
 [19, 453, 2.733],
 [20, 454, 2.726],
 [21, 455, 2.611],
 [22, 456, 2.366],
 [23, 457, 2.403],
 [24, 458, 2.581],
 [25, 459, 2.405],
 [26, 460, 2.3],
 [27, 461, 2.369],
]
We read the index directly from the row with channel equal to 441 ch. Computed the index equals 1.904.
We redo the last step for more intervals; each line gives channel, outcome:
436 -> 1.925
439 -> 1.621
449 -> 3.029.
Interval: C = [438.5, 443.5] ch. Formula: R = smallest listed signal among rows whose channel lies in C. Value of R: 1.621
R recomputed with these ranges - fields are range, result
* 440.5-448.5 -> 1.904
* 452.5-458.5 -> 2.366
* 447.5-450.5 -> 2.748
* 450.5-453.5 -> 2.733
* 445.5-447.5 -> 2.479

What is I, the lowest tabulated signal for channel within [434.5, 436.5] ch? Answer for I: 1.925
